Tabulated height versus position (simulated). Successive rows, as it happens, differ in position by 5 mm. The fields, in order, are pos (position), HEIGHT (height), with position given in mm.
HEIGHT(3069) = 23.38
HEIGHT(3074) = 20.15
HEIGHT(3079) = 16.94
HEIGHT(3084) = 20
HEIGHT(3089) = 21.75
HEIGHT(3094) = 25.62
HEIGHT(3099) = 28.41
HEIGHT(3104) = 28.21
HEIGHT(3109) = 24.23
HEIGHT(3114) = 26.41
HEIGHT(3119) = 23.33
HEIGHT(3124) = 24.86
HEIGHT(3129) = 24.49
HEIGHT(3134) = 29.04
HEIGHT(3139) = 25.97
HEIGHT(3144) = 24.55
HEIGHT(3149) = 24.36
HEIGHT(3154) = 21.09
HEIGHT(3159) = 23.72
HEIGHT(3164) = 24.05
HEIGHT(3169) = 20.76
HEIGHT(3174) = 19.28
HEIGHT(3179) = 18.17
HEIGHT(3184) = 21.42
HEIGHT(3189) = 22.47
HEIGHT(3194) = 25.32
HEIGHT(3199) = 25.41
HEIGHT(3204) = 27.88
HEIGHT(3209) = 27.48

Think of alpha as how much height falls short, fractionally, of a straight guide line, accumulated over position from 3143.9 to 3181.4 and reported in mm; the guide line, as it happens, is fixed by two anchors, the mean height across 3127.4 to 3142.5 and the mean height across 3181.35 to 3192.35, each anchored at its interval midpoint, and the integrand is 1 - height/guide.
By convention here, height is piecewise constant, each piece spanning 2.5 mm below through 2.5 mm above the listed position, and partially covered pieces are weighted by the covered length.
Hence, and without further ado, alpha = 3.7 mm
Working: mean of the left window 26.5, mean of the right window 22.2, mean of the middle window 21.8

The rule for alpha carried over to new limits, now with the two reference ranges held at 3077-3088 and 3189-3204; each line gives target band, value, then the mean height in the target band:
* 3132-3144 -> -2.6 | 26.8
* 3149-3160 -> 0.1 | 22.7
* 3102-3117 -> -4.1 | 26.1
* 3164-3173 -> 0.9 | 21.4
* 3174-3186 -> 2.3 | 19.6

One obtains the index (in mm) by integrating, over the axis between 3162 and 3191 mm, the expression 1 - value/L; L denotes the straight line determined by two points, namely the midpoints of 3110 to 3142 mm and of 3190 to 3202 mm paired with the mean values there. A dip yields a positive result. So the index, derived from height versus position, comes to 4.9 mm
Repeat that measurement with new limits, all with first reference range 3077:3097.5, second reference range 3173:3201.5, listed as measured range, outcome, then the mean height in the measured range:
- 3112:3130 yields -2.5 mm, 24.8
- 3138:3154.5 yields -1.7 mm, 24.2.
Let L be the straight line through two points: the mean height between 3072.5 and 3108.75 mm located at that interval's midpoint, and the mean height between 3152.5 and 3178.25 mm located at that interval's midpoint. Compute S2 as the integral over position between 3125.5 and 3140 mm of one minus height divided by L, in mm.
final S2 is -2.7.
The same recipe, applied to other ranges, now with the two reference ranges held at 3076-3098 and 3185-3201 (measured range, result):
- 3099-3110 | -2.51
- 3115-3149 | -4.07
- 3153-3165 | 0.12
